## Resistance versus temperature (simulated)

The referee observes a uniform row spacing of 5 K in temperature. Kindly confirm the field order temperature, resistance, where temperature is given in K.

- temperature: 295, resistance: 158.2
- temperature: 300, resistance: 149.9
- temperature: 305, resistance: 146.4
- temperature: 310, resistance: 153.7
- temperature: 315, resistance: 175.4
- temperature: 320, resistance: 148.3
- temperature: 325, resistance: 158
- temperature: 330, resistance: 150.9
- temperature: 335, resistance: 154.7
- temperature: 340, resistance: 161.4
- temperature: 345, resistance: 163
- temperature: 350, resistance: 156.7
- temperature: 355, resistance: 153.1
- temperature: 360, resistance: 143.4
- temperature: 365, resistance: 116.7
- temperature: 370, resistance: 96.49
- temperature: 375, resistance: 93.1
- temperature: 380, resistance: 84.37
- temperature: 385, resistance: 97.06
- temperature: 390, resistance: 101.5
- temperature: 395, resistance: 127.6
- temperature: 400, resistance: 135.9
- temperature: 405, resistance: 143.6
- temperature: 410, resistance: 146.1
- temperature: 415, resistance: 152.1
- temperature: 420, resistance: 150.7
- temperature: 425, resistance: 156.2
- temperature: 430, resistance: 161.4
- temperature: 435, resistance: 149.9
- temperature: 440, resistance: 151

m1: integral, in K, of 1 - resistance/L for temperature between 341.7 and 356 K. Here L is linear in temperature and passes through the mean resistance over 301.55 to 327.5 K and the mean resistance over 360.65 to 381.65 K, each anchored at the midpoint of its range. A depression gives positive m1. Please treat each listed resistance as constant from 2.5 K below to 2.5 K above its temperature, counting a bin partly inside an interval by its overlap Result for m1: -4.0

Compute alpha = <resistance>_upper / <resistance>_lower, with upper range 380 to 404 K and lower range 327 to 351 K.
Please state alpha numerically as 0.72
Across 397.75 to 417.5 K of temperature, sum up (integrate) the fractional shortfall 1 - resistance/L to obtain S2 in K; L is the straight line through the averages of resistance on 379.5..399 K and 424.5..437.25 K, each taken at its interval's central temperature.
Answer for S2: -2.5 K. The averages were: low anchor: 107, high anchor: 156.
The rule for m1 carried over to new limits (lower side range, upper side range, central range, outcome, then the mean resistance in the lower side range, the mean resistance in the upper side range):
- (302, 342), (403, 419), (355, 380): 6.3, 156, 148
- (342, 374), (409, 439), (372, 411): 8.2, 136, 153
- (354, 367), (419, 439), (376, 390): 4.9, 137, 155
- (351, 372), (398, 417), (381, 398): 3.9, 130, 144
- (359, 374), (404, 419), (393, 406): 0.4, 114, 148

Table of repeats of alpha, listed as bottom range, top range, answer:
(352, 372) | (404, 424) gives 1.16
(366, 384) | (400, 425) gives 1.57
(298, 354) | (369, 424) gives 0.78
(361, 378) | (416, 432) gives 1.48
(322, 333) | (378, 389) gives 0.60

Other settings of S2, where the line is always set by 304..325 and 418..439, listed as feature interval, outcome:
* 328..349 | -0.2 K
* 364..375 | 3.8 K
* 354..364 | 0.8 K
